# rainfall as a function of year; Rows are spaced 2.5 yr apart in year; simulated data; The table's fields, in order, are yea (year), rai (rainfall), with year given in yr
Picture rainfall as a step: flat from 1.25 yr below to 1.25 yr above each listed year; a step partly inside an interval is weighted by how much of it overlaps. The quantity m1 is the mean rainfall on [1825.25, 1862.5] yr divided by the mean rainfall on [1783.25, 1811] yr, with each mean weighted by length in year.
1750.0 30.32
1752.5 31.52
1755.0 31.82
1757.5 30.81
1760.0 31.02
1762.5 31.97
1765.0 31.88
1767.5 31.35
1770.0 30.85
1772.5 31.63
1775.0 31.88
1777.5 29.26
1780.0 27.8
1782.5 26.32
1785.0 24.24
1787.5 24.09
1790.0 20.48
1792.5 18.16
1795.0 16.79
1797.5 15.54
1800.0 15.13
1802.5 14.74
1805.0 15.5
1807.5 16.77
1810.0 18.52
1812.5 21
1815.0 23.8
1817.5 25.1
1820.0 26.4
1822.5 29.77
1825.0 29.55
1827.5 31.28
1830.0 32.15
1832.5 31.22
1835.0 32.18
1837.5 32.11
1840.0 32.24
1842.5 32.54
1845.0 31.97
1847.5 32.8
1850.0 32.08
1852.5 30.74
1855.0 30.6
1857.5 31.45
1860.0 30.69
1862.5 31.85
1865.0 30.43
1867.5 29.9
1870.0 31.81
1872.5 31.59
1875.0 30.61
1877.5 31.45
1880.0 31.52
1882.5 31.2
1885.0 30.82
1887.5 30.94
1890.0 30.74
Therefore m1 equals 1.73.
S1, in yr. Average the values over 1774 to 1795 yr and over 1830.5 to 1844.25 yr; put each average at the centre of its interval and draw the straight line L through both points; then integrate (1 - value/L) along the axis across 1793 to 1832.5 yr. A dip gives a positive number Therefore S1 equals 9.03 yr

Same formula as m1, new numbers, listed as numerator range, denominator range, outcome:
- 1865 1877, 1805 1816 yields 1.59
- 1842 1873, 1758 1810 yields 1.30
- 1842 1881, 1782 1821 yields 1.57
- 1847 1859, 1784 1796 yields 1.51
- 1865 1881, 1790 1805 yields 1.90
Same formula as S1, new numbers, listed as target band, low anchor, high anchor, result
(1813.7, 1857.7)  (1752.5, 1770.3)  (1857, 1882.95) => 1.14 yr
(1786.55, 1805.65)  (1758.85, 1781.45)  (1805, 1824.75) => 6.39 yr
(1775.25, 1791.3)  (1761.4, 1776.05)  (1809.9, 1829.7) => 2.35 yr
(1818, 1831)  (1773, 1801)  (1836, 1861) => -0.53 yr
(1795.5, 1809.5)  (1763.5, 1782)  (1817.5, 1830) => 6.57 yr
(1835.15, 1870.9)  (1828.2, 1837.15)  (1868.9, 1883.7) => 0.10 yr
